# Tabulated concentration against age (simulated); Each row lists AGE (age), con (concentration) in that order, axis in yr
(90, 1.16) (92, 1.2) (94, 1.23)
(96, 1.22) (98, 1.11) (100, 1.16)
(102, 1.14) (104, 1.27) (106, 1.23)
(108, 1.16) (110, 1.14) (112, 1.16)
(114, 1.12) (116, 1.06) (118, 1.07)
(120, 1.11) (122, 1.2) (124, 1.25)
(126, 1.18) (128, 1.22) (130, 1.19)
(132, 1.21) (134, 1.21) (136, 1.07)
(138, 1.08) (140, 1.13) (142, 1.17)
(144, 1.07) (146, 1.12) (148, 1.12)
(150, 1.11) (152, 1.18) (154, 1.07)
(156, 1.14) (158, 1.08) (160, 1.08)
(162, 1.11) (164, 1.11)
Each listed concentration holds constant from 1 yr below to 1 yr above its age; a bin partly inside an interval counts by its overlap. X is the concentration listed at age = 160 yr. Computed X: 1.08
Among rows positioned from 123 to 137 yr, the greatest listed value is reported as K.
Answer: 1.25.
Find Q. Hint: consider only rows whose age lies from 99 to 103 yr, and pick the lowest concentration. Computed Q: 1.14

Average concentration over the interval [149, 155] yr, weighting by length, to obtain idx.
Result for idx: 1.12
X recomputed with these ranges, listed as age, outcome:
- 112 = 1.16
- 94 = 1.23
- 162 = 1.11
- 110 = 1.14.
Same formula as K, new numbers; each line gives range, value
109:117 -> 1.16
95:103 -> 1.22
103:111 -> 1.27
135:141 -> 1.13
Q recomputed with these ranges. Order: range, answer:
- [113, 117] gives 1.06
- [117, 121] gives 1.07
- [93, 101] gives 1.11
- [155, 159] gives 1.08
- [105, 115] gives 1.12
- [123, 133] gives 1.18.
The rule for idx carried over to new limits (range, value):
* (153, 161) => 1.09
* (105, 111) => 1.18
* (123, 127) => 1.21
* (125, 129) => 1.2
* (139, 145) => 1.12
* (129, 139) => 1.15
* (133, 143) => 1.13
